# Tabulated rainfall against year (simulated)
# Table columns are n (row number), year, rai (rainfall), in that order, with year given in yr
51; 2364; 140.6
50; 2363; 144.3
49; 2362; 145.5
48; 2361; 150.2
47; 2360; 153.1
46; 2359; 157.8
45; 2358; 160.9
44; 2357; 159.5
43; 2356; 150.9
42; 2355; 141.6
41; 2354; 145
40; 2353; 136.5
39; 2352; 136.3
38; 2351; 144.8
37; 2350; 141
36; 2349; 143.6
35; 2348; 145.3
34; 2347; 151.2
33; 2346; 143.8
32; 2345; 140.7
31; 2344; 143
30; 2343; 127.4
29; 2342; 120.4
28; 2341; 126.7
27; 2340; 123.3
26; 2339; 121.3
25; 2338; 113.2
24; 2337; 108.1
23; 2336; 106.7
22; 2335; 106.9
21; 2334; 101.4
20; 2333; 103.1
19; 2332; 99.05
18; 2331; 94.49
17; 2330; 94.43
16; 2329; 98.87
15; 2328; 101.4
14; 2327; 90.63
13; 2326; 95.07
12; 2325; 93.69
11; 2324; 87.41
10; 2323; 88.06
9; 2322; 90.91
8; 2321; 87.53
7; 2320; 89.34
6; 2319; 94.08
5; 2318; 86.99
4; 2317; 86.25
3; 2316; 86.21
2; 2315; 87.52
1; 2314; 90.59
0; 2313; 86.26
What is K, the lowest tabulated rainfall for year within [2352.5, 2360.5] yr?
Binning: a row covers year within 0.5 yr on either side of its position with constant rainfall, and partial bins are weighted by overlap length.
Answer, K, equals 136.5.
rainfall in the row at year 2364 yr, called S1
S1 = 140.6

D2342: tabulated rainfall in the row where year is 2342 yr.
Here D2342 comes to 120.4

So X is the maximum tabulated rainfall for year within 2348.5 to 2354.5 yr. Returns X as 145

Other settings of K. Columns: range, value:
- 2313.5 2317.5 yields 86.21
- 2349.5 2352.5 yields 136.3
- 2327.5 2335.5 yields 94.43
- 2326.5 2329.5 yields 90.63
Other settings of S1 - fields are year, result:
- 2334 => 101.4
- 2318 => 86.99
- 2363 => 144.3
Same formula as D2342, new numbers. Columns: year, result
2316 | 86.21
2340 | 123.3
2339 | 121.3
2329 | 98.87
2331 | 94.49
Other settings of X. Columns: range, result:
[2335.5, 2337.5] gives 108.1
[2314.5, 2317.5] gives 87.52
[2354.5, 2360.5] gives 160.9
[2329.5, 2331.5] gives 94.49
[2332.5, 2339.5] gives 121.3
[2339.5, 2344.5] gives 143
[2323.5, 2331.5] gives 101.4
